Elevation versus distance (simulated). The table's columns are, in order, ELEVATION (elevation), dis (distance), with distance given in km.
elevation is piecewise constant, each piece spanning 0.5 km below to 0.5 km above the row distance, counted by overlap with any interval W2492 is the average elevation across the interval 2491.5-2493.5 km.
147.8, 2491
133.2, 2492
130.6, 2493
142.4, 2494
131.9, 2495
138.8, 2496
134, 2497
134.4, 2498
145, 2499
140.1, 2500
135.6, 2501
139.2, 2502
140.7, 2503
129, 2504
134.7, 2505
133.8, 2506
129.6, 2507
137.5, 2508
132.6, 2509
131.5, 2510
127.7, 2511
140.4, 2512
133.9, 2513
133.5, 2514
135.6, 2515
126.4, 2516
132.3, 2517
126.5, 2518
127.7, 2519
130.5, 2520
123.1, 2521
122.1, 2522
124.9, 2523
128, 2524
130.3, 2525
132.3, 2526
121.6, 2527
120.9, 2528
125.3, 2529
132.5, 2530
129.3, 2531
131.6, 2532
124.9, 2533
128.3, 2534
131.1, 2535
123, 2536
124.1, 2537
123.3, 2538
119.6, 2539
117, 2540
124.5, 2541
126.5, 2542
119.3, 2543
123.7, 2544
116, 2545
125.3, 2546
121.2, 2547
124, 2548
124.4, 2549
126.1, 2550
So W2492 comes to 132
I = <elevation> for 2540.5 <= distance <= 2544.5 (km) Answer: 124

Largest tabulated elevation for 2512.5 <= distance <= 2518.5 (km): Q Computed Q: 135.6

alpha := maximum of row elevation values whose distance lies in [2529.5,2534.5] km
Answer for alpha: 132.5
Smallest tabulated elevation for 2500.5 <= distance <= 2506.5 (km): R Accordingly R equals 129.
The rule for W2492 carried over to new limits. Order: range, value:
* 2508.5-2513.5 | 133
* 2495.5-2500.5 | 138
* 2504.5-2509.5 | 134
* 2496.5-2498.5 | 134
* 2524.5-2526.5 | 131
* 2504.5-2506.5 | 134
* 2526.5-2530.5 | 125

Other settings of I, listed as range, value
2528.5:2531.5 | 129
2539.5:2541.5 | 121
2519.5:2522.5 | 125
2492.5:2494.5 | 136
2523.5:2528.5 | 127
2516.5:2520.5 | 129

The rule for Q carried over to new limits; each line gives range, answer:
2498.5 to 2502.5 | 145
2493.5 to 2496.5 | 142.4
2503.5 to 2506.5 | 134.7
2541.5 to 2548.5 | 126.5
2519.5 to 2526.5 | 132.3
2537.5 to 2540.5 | 123.3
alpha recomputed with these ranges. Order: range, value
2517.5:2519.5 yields 127.7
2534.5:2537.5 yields 131.1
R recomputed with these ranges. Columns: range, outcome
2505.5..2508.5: 129.6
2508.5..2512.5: 127.7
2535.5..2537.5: 123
